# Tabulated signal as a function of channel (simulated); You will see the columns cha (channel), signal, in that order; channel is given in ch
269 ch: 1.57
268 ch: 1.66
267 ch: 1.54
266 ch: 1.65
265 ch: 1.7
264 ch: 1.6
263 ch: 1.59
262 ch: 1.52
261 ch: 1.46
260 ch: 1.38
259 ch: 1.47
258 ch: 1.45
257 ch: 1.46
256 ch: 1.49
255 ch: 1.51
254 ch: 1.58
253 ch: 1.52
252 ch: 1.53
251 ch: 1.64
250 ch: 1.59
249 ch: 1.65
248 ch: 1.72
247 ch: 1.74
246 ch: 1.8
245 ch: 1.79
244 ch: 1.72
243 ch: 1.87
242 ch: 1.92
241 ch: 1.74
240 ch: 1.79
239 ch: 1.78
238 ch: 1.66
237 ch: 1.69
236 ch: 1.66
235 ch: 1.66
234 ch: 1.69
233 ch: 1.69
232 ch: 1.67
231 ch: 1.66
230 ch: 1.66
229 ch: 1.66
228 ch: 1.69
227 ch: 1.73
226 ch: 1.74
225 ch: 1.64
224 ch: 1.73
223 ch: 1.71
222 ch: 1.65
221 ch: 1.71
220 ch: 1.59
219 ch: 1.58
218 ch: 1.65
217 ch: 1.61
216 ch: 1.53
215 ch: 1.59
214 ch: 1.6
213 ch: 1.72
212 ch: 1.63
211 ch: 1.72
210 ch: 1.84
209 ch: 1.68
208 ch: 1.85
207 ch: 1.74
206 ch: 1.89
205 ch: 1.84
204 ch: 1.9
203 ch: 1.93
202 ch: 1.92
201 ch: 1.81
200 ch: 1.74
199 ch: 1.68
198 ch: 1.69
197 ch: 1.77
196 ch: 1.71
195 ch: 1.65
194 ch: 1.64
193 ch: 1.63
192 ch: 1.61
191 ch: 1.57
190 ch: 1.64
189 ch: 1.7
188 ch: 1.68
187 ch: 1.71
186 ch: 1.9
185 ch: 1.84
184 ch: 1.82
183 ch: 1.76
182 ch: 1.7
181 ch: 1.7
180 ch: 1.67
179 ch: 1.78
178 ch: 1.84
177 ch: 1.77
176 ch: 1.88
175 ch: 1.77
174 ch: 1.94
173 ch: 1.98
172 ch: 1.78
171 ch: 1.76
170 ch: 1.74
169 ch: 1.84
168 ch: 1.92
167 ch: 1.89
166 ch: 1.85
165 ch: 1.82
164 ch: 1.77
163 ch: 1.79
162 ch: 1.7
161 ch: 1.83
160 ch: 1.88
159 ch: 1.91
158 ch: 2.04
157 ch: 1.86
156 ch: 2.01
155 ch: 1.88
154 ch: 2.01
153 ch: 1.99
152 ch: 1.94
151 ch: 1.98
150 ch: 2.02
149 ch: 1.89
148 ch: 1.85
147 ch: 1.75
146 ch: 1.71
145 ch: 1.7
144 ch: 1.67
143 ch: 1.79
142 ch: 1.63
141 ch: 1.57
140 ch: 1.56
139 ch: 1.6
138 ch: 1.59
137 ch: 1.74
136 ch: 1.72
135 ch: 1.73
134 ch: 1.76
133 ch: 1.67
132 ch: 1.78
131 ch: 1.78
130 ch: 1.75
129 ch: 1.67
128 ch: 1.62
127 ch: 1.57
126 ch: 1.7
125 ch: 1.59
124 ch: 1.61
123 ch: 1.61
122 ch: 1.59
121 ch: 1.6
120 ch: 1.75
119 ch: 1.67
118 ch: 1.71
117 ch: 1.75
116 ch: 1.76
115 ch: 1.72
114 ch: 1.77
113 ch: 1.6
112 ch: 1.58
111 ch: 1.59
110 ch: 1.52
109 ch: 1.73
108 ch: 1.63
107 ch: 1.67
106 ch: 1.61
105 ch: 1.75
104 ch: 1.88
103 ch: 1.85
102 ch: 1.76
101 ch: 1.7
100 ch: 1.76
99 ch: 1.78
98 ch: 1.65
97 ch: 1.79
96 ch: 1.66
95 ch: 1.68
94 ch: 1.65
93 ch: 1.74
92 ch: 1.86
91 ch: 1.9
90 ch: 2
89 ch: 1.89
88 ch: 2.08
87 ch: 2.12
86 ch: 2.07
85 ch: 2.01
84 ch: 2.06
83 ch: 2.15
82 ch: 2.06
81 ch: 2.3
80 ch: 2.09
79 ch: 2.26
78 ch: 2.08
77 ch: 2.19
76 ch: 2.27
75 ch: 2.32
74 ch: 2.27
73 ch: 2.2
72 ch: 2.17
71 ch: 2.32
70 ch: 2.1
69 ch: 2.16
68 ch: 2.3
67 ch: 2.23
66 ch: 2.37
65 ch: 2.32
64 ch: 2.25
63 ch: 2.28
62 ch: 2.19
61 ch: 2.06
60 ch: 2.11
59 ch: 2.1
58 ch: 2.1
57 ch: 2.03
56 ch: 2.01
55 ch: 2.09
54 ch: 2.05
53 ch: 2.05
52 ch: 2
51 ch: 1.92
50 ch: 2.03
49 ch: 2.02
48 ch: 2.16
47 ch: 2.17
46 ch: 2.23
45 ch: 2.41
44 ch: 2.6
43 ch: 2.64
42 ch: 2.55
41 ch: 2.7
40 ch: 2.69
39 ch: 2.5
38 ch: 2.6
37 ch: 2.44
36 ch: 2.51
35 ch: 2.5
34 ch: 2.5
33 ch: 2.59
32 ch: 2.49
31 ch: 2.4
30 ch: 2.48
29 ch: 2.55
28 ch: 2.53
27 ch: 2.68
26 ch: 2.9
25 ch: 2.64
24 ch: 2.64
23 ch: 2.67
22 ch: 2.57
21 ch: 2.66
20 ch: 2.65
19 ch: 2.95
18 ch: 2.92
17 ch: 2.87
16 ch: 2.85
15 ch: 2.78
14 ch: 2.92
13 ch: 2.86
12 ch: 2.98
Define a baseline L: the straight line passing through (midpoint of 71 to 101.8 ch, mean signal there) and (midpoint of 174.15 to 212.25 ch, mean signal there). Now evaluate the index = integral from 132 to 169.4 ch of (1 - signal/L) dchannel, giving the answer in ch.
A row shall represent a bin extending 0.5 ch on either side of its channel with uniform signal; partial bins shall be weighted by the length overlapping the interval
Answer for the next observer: 0.86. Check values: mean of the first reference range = 2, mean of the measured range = 1.81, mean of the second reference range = 1.76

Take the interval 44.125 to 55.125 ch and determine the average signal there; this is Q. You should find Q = 2.12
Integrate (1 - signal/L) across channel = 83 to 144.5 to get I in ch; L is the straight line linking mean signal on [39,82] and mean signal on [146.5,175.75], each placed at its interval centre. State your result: 9.2 ch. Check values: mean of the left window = 2.22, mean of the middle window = 1.73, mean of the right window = 1.88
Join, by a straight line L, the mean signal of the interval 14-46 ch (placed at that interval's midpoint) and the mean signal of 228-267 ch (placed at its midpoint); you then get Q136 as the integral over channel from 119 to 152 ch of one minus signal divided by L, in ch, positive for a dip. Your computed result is 6.73 ch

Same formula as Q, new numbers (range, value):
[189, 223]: 1.71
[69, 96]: 2.06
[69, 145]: 1.82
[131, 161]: 1.8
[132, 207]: 1.79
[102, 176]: 1.76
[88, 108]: 1.77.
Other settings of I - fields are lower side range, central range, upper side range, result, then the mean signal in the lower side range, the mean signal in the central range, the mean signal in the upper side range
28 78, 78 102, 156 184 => 2.5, 2.29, 1.92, 1.82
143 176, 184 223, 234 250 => 1.7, 1.86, 1.72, 1.74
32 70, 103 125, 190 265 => 4.2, 2.28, 1.67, 1.67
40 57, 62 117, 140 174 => 3.6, 2.23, 1.95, 1.84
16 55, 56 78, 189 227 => 1.3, 2.49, 2.2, 1.71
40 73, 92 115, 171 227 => 4.0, 2.22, 1.7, 1.73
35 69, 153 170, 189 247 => 0.2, 2.27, 1.87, 1.71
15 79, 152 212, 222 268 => 2.6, 2.38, 1.8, 1.65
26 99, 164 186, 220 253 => 0.8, 2.2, 1.81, 1.7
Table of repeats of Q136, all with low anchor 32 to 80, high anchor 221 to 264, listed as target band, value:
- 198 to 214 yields -0.11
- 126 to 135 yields 1.42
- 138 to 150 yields 1.61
